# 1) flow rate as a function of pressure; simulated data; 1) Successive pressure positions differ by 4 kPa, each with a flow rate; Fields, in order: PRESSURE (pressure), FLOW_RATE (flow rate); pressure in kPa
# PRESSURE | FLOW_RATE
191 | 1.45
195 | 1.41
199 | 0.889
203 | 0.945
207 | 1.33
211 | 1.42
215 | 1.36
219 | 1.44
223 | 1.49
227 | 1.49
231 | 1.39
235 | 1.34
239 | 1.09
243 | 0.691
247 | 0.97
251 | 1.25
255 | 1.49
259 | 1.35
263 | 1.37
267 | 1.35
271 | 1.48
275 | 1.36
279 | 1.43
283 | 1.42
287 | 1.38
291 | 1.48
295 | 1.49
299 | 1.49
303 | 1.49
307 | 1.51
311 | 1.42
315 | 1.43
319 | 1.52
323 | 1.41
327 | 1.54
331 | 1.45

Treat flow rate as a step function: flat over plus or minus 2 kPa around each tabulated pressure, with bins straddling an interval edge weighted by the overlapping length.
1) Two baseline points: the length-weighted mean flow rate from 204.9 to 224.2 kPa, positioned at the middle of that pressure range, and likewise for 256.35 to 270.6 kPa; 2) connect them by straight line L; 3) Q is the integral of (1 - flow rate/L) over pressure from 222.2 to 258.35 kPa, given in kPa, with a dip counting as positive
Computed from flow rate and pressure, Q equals 3.9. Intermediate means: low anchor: 1.4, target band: 1.24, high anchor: 1.38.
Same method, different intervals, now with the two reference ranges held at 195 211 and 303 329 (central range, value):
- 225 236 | -1.7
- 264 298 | -1.3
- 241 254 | 2.7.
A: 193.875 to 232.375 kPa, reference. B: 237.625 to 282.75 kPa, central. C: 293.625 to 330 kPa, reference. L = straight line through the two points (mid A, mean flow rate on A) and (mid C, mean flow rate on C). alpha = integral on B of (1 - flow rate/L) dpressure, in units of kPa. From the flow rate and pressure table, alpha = 4.1 kPa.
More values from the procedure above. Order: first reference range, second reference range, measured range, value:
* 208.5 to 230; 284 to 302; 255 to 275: 0.8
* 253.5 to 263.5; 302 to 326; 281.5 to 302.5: -0.2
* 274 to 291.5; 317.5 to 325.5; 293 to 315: -0.5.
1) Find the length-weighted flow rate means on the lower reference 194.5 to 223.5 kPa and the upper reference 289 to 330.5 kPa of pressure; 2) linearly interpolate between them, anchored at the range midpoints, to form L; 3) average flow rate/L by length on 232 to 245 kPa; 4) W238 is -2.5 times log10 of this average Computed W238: 0.24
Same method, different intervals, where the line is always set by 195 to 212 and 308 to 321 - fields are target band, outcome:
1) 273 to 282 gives -0.03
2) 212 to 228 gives -0.19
